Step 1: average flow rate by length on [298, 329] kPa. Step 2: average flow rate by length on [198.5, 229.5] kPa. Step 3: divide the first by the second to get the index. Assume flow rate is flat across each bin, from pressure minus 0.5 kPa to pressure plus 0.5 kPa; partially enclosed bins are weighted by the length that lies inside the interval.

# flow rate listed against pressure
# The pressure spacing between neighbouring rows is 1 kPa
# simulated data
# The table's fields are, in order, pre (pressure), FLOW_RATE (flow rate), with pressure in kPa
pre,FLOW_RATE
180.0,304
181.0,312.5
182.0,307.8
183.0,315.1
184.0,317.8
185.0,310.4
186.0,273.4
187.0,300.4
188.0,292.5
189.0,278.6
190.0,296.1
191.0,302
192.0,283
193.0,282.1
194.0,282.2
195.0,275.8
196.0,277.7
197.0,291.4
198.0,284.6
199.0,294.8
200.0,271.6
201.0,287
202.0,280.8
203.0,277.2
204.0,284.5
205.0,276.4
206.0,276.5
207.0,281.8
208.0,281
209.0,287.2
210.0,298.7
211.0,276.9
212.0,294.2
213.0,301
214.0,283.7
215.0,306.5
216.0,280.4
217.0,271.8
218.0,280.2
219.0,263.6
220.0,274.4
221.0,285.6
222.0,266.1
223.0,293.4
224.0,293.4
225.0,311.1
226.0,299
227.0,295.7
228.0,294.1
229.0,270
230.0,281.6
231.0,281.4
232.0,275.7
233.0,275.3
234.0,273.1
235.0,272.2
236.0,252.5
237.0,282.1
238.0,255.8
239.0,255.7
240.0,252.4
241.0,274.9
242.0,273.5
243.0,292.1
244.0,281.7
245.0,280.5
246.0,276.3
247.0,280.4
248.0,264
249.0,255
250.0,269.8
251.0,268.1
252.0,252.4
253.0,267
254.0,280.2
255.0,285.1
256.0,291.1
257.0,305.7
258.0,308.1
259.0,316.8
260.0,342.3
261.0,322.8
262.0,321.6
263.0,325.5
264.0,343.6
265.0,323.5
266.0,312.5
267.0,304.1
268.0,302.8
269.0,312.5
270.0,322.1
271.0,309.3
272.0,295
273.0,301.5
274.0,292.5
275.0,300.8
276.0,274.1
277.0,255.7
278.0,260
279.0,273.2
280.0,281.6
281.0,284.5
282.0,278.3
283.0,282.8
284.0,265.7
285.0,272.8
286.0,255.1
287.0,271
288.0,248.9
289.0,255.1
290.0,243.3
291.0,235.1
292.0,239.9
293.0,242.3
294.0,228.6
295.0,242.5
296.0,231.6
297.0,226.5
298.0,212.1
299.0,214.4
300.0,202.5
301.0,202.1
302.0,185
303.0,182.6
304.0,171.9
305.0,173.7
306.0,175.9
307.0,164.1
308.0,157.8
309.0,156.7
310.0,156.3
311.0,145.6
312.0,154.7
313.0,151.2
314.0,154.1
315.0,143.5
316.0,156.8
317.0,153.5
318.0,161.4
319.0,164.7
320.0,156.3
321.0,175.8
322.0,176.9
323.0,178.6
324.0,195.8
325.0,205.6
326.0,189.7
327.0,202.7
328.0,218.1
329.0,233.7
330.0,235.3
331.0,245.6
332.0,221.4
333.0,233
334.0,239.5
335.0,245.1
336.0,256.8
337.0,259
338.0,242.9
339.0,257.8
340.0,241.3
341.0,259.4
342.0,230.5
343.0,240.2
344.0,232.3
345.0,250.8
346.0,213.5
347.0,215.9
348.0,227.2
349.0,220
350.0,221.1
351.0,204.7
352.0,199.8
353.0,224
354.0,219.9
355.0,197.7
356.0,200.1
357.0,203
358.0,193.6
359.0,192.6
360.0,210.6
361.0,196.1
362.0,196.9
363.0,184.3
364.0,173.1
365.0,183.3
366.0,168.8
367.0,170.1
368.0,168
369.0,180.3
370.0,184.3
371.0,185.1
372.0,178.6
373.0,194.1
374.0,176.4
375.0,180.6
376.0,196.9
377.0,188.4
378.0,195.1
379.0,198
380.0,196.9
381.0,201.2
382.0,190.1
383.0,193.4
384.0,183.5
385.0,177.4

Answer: 0.6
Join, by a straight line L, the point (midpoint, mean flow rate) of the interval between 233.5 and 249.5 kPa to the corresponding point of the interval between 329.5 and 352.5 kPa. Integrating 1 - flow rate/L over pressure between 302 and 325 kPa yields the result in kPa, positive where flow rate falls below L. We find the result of 7.43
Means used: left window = 270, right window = 234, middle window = 165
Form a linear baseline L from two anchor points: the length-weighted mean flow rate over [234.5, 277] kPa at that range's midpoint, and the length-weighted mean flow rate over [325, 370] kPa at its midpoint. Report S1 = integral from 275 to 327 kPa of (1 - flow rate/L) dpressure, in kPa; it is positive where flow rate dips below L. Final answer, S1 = 9.2 kPa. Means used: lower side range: 290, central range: 210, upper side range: 215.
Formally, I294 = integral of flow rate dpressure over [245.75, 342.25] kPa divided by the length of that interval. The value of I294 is 242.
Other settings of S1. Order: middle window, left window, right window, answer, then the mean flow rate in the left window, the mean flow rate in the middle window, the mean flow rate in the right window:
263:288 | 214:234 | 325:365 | -3.2 kPa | 284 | 290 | 221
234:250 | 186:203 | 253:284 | 1.3 kPa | 286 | 270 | 299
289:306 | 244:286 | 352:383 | 3.0 kPa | 291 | 215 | 191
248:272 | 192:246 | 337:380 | -3.9 kPa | 281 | 301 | 205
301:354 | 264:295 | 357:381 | 5.8 kPa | 278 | 201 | 187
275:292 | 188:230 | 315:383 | -1.6 kPa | 285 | 265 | 204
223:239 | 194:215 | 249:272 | 0.7 kPa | 285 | 280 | 303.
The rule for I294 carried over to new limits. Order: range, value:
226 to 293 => 282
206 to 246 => 281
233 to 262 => 280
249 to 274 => 302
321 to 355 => 224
